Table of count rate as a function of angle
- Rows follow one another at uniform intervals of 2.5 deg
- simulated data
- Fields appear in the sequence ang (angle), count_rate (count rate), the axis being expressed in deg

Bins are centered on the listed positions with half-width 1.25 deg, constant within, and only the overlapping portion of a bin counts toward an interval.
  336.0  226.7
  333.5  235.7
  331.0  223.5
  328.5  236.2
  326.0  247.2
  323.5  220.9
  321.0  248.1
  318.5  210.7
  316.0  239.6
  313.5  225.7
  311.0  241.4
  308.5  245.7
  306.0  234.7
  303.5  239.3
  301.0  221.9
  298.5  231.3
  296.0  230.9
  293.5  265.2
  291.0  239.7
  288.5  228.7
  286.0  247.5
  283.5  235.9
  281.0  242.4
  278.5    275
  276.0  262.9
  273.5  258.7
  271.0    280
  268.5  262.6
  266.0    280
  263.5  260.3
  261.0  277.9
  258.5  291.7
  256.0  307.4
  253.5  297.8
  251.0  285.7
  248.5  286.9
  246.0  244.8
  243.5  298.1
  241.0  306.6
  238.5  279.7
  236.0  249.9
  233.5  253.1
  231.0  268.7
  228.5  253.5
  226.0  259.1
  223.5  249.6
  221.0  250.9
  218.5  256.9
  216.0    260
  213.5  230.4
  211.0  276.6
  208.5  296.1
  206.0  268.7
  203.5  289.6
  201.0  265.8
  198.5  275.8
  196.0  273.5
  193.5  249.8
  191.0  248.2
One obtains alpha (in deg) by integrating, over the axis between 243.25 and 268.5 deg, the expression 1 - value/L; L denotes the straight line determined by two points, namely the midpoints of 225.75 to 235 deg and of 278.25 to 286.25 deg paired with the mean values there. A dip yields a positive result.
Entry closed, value -2.8 deg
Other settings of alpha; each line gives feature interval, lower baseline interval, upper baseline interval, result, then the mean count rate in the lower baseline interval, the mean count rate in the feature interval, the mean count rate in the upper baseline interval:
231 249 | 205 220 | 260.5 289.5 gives -0.8 deg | 264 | 273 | 259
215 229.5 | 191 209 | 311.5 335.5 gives 0.5 deg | 271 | 255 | 232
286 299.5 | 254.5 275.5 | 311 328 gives 0.8 deg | 277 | 240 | 233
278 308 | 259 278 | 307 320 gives 1.1 deg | 270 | 240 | 233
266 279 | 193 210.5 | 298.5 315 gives -1.1 deg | 275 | 269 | 235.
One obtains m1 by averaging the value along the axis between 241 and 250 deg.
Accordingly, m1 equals 281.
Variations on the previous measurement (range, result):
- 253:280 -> 277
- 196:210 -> 279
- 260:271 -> 271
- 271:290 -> 252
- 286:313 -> 238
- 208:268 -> 271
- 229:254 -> 276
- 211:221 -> 253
